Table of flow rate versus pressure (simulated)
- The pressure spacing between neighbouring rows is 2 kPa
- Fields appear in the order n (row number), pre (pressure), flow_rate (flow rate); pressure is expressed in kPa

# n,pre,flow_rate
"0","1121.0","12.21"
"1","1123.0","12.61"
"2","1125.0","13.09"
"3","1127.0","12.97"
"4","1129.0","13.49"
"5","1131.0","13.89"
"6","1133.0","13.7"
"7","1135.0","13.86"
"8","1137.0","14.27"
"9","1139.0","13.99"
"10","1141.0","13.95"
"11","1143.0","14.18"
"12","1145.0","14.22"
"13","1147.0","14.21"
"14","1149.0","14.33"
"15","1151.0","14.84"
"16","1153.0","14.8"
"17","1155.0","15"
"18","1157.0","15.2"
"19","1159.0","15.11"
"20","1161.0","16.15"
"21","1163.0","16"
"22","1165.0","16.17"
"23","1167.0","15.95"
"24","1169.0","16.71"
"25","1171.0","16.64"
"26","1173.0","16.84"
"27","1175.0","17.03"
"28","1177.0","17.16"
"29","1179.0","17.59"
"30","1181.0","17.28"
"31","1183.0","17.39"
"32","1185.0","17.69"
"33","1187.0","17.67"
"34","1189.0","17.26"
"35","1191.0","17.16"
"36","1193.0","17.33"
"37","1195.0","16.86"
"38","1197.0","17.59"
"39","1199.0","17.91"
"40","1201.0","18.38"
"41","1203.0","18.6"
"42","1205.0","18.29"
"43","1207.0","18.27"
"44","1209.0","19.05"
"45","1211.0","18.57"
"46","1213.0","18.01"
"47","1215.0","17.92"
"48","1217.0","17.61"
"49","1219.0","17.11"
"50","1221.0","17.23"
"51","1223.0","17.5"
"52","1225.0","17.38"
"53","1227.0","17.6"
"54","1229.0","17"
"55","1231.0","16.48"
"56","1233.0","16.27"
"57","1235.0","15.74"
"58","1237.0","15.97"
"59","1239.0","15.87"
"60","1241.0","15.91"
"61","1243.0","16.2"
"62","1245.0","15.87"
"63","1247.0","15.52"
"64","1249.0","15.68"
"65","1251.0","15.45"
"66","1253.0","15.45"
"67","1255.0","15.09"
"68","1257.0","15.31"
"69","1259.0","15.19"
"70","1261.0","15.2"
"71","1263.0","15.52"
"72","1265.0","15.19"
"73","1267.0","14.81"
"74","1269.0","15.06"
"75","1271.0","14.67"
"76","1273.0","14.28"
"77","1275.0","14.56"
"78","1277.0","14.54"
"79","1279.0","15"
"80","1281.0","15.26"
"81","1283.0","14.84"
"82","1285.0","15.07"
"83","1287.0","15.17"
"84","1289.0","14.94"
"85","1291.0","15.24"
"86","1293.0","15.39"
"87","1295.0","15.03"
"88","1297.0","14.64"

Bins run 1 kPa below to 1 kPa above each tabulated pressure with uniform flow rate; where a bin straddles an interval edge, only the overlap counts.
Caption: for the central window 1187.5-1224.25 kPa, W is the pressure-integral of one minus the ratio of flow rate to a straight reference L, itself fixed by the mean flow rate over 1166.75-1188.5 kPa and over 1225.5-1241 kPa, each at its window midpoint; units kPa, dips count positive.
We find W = -2.3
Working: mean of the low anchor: 17.1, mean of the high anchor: 16.4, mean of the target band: 17.8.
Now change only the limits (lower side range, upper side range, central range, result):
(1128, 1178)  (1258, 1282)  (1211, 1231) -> -3.3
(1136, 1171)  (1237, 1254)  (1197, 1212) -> -2.9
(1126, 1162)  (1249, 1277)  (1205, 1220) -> -3.4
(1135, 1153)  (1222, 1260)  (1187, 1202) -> -2.3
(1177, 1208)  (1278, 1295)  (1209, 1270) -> 0.4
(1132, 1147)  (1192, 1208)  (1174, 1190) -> -0.6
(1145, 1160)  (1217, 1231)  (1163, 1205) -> -3.7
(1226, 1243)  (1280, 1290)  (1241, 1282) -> 1.2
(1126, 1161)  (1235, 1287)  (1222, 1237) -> -1.8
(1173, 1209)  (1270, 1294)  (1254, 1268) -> 0.3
